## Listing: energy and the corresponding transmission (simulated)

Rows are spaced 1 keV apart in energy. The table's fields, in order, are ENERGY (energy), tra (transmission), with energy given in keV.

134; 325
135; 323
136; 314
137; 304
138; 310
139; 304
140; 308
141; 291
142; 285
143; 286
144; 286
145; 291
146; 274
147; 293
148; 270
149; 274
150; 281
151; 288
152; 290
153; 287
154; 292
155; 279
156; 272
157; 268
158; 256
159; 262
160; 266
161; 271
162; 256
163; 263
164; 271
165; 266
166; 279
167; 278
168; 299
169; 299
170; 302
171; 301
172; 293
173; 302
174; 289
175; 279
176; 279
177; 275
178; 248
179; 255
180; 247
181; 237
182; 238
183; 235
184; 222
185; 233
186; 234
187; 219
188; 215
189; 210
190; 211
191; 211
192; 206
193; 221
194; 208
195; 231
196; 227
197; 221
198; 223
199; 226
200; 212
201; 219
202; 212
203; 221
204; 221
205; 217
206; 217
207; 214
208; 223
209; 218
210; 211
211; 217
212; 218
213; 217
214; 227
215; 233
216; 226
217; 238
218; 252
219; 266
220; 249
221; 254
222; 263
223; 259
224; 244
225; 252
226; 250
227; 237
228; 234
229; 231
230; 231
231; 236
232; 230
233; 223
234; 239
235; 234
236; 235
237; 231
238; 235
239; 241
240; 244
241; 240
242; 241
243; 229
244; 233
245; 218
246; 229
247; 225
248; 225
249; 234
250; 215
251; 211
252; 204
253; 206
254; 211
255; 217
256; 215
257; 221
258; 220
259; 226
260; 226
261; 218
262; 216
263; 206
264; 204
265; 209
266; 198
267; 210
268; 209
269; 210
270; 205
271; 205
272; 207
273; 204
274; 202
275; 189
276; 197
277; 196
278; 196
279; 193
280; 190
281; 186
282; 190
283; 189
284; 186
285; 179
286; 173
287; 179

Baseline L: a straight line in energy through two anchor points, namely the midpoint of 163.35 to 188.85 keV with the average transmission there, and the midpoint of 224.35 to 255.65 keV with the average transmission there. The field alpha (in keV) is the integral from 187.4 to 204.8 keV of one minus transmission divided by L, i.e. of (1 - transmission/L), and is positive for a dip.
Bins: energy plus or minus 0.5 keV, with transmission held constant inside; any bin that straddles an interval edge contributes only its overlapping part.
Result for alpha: 2.4 keV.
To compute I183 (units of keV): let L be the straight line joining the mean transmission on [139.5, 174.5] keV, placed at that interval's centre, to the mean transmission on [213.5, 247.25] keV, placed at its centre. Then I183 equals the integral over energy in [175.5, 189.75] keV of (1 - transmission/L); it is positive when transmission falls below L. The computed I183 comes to 1.52 keV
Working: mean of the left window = 282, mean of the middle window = 239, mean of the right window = 239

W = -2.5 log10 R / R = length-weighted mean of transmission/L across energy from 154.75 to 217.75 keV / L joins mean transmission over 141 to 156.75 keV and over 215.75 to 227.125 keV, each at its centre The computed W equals 0.10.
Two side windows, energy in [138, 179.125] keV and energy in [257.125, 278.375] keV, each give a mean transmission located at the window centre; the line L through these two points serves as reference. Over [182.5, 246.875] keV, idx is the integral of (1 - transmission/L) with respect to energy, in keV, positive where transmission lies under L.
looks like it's 3.5 keV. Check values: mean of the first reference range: 281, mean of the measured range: 229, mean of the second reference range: 208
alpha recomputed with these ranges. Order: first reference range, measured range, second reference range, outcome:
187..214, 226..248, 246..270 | -1.8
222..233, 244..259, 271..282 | 0.0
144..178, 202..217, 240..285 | 1.6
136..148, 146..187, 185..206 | -1.8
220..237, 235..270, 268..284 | -0.3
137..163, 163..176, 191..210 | -1.5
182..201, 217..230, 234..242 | -0.9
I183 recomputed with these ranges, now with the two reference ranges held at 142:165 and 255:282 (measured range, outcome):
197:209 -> 1.3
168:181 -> -0.8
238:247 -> -0.5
